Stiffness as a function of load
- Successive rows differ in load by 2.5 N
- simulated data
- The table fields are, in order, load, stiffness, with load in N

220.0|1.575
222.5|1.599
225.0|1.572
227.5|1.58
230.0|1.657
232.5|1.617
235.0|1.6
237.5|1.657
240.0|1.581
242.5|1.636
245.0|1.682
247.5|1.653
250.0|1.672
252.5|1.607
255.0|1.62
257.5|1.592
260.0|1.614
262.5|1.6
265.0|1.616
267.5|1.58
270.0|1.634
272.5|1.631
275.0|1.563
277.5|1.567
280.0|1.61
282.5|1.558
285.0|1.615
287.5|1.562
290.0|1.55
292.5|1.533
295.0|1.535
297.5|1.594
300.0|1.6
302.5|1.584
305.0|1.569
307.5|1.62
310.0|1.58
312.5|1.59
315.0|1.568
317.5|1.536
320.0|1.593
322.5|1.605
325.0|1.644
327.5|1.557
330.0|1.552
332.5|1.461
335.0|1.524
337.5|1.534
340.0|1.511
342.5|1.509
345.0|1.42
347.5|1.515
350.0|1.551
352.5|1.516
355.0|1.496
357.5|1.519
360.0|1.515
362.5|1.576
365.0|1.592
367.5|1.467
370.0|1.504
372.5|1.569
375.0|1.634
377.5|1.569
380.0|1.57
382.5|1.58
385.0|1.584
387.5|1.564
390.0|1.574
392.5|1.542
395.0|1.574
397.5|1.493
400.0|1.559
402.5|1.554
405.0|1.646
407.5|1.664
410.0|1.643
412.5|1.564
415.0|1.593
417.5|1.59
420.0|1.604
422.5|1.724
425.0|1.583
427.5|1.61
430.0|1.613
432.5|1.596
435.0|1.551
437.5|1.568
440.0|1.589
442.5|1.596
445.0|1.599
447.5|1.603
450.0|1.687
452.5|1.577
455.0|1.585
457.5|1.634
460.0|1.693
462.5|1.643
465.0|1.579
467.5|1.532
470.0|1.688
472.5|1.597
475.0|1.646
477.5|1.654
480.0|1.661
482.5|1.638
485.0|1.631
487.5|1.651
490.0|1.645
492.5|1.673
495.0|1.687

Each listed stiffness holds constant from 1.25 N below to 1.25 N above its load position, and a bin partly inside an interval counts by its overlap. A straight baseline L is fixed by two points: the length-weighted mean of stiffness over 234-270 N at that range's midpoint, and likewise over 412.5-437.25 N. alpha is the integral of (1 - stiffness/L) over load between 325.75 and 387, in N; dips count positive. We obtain 2.87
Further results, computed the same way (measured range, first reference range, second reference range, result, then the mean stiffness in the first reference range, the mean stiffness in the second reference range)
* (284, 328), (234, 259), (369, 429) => 0.9 N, 1.63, 1.59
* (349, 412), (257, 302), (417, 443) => 1.4 N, 1.59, 1.6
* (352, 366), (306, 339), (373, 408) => 0.3 N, 1.57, 1.58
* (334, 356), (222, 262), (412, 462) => 1.4 N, 1.62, 1.61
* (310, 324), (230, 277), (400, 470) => 0.3 N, 1.62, 1.61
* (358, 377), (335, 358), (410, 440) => -0.2 N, 1.51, 1.6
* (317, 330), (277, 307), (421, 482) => 0.0 N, 1.57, 1.62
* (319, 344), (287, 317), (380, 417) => 0.4 N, 1.57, 1.58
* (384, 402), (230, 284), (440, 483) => 0.7 N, 1.61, 1.62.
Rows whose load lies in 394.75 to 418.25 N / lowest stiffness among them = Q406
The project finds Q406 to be 1.493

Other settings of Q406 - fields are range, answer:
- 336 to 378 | 1.42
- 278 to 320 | 1.533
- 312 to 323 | 1.536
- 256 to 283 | 1.558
